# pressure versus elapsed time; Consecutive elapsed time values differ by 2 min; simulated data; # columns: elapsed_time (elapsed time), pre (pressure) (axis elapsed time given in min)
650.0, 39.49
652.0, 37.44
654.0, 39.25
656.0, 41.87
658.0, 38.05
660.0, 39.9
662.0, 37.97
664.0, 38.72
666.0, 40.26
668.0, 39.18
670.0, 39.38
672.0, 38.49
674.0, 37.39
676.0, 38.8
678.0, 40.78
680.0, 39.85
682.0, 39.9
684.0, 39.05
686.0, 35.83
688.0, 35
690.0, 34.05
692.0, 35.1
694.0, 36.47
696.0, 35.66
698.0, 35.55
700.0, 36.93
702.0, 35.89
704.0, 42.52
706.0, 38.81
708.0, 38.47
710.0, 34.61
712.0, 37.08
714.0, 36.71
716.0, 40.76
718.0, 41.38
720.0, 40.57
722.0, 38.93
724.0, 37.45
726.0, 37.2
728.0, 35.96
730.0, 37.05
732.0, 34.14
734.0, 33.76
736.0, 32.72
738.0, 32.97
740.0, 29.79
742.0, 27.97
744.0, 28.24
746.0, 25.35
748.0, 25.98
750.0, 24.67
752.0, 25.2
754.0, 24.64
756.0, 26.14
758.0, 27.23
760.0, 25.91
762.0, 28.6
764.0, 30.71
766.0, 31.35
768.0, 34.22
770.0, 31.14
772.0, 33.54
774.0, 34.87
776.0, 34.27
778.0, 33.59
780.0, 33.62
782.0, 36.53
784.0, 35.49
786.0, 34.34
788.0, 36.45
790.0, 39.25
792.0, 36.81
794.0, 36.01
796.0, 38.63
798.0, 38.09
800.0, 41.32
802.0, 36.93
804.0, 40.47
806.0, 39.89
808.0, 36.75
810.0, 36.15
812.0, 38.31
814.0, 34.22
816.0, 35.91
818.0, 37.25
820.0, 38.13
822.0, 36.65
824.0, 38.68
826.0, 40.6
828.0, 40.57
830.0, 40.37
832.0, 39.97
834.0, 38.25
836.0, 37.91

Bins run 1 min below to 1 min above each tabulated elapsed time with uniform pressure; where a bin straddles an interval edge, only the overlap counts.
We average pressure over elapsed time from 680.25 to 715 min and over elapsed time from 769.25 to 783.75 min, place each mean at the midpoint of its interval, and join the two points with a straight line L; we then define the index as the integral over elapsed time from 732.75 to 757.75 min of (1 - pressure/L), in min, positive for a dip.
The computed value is 5.0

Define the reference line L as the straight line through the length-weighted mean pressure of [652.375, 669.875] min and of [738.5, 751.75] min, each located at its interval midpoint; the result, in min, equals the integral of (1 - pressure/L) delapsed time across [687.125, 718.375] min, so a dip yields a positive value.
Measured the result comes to -3.7 min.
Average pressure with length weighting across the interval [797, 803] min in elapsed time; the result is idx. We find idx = 38.8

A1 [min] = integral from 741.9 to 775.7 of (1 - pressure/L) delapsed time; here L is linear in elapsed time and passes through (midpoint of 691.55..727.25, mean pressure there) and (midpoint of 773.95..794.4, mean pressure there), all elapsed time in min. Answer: 7.1 min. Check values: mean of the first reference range 37.8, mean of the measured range 28.7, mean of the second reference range 35.6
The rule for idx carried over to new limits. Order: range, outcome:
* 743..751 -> 26.1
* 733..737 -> 33.2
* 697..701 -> 36.2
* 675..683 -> 39.8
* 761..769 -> 31.2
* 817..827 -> 38.3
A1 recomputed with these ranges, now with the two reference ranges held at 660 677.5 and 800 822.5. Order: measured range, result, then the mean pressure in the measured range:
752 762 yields 3.1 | 26.2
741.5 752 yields 3.3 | 26.3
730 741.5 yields 1.6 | 32.9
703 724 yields -0.2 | 38.9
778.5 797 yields 0.7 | 36.3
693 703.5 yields 0.6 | 36.4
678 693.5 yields 0.6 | 37.2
